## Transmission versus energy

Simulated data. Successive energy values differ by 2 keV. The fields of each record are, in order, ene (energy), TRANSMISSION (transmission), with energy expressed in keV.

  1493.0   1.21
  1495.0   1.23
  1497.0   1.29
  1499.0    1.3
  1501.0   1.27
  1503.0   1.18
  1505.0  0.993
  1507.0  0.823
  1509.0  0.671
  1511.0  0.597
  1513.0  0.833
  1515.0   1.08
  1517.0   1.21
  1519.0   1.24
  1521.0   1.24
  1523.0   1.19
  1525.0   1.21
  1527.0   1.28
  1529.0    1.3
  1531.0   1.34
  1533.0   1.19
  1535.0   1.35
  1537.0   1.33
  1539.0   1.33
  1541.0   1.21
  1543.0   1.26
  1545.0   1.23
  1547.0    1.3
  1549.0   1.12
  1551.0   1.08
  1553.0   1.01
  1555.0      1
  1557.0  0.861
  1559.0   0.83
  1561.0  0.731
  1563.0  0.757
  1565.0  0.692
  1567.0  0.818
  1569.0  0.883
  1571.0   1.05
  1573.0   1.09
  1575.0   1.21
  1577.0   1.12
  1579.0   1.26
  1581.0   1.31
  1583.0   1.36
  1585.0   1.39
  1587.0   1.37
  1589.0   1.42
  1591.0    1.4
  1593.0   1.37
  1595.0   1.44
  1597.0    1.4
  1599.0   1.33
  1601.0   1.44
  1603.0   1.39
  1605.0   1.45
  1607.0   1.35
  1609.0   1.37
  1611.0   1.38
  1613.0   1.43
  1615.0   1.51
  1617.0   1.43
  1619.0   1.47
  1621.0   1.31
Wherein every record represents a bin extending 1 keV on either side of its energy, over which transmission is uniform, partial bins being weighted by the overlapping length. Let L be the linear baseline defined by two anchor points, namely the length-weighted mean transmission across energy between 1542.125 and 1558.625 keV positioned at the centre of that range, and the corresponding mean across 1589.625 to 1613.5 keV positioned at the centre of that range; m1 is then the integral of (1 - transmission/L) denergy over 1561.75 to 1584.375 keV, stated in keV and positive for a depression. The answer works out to 3.4 keV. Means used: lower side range 1.1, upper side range 1.4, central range 1.05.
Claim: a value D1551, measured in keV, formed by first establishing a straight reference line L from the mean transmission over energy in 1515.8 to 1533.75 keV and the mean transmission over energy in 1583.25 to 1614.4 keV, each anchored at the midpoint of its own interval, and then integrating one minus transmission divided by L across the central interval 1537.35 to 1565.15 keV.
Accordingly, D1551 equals 5.3 keV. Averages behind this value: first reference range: 1.24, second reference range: 1.4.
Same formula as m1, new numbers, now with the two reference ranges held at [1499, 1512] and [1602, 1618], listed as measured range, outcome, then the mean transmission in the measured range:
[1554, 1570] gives 5.05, 0.821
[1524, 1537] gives -2.69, 1.28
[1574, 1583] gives 0.25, 1.24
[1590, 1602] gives -0.40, 1.4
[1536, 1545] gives -1.39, 1.28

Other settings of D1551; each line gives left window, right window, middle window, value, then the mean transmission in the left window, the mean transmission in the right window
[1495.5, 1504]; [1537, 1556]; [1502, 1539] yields 3.0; 1.26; 1.18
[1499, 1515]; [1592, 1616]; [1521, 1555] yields -4.3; 0.945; 1.41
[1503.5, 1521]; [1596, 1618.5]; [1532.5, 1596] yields 2.7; 0.956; 1.41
